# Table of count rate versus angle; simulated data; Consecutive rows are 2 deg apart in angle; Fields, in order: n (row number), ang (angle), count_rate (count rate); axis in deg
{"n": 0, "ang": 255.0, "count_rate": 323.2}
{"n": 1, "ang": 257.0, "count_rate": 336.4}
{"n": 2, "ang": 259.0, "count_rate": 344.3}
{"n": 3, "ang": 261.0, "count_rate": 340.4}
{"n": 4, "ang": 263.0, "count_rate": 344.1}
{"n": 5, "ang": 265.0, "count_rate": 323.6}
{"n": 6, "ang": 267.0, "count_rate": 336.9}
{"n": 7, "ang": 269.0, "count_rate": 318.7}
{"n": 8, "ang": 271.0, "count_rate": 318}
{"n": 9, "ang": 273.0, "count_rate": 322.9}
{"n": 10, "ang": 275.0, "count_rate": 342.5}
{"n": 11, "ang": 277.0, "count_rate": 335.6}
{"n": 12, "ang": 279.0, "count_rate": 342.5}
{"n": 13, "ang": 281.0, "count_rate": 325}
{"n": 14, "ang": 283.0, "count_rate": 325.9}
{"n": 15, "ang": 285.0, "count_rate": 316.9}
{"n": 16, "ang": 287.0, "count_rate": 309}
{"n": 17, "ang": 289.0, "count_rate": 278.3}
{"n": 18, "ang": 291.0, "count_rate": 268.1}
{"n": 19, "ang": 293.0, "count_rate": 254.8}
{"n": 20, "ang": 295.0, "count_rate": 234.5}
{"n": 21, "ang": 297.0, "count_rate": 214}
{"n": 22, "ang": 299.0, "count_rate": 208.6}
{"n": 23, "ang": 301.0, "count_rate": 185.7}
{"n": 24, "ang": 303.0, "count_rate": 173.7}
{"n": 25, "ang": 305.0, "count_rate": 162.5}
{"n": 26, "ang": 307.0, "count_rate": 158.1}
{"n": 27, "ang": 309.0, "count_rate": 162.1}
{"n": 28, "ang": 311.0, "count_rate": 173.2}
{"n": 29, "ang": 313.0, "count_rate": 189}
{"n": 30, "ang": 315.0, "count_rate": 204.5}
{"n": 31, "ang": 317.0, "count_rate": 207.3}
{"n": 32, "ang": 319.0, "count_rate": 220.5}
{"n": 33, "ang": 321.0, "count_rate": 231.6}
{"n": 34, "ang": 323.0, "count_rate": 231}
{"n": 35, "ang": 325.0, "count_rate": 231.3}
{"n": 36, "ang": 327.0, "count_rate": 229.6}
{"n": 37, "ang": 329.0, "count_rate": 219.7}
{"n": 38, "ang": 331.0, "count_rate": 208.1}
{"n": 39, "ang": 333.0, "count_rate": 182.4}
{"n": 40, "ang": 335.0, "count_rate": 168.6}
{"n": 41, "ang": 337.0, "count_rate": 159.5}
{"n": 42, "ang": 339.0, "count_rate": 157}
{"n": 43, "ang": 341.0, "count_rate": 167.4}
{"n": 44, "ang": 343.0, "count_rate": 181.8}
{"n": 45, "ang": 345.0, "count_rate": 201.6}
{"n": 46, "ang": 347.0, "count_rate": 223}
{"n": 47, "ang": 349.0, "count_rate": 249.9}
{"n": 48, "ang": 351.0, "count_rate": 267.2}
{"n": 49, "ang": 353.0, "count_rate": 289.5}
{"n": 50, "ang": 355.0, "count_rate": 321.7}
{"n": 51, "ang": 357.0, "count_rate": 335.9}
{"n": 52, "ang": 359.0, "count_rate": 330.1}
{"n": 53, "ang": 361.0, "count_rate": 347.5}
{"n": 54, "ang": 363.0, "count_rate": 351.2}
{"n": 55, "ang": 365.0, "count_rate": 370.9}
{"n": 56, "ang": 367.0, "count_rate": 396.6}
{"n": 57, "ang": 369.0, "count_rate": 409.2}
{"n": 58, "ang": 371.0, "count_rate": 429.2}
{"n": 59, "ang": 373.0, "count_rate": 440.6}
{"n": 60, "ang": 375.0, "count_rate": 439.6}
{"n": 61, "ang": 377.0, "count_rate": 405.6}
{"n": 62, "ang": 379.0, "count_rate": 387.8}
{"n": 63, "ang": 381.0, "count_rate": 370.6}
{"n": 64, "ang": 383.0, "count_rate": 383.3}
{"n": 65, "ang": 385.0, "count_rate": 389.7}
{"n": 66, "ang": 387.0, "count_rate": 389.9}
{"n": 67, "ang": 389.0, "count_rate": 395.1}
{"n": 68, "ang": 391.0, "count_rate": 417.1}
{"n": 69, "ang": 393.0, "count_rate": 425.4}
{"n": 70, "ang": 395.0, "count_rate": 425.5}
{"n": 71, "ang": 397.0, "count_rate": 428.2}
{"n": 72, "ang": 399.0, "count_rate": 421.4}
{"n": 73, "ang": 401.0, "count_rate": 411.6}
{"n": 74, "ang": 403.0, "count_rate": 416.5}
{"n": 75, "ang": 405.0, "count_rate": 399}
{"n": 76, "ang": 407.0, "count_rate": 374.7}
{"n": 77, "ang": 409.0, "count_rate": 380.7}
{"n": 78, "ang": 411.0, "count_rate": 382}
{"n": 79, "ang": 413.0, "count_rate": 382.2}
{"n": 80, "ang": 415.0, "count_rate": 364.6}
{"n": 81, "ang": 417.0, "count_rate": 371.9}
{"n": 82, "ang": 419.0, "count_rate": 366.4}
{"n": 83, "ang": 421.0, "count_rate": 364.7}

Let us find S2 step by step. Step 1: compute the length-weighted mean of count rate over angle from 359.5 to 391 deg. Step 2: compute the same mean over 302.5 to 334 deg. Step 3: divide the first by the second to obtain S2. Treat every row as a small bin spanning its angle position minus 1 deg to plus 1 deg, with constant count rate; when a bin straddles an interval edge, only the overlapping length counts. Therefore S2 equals 1.97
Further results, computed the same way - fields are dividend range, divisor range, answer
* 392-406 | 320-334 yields 1.91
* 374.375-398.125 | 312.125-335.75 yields 1.92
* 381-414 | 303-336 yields 2.02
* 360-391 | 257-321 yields 1.48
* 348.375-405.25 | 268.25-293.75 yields 1.22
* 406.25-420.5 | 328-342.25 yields 2.07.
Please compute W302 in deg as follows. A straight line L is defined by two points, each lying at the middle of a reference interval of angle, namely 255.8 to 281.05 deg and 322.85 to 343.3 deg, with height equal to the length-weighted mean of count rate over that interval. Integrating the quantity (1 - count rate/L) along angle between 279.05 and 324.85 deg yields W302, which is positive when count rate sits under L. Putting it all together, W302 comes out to 5.3 deg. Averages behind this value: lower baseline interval 333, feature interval 231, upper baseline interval 193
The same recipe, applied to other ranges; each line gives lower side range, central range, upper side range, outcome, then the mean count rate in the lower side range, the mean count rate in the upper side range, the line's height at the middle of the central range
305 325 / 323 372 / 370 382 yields 7.7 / 197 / 412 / 312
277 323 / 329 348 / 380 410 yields 7.4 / 236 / 402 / 303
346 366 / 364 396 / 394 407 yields -3.6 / 309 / 414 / 365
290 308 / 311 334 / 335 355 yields -0.2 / 207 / 214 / 211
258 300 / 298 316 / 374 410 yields 8.2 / 305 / 403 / 329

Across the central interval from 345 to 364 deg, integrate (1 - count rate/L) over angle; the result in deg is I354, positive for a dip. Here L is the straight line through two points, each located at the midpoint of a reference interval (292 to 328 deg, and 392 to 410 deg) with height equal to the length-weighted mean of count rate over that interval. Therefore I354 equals 0.6 deg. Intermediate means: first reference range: 204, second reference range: 409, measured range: 297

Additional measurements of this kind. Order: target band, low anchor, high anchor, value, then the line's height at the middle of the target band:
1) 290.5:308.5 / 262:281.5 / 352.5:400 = 7.4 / 346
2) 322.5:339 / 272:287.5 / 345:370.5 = 6.3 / 324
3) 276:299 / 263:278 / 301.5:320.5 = -1.5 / 269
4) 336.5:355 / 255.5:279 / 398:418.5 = 7.5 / 365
